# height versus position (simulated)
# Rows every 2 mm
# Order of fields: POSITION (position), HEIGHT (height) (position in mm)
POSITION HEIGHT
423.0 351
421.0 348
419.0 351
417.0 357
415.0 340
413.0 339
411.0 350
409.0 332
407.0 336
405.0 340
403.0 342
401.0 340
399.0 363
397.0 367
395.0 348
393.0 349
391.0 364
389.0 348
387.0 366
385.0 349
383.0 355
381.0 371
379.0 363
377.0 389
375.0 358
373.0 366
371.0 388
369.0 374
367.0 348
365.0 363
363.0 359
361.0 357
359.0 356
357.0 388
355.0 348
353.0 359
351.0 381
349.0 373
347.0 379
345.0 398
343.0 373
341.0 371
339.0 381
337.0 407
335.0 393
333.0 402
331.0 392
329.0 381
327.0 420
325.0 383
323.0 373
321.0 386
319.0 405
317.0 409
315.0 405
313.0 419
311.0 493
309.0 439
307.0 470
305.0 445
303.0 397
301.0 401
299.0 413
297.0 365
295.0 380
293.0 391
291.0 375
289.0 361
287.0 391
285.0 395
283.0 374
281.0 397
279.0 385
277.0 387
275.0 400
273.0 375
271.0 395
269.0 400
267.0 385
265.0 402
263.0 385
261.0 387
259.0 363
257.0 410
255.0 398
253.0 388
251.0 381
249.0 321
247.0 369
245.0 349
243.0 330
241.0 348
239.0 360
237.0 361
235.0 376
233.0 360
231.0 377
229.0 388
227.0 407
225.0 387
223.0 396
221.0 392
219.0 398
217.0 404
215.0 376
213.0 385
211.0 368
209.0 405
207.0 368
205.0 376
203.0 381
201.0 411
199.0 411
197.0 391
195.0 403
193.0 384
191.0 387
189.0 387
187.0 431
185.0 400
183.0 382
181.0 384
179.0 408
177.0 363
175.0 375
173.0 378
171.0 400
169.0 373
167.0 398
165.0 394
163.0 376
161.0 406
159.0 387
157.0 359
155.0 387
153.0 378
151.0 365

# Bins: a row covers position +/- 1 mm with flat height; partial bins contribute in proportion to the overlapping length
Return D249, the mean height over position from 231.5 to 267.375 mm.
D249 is 371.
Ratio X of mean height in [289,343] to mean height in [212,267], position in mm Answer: 1.06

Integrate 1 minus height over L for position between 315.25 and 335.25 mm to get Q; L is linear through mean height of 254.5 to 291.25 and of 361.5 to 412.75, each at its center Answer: -1.1 mm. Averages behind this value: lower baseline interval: 388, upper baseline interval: 357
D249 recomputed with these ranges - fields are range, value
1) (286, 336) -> 404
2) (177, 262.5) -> 383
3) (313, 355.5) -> 388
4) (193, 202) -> 402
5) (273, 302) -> 386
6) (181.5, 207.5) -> 394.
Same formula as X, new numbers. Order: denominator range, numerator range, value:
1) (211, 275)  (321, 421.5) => 0.96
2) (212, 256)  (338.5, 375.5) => 0.99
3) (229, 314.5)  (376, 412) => 0.91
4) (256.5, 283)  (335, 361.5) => 0.97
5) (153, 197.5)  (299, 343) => 1.05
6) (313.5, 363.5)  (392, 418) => 0.90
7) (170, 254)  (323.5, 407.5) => 0.97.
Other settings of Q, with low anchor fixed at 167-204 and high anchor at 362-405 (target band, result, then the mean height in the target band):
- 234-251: 1.3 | 353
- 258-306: -1.7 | 390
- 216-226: -0.2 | 395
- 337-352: -0.6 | 381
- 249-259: -0.1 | 384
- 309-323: -1.8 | 418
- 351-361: 0.0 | 364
